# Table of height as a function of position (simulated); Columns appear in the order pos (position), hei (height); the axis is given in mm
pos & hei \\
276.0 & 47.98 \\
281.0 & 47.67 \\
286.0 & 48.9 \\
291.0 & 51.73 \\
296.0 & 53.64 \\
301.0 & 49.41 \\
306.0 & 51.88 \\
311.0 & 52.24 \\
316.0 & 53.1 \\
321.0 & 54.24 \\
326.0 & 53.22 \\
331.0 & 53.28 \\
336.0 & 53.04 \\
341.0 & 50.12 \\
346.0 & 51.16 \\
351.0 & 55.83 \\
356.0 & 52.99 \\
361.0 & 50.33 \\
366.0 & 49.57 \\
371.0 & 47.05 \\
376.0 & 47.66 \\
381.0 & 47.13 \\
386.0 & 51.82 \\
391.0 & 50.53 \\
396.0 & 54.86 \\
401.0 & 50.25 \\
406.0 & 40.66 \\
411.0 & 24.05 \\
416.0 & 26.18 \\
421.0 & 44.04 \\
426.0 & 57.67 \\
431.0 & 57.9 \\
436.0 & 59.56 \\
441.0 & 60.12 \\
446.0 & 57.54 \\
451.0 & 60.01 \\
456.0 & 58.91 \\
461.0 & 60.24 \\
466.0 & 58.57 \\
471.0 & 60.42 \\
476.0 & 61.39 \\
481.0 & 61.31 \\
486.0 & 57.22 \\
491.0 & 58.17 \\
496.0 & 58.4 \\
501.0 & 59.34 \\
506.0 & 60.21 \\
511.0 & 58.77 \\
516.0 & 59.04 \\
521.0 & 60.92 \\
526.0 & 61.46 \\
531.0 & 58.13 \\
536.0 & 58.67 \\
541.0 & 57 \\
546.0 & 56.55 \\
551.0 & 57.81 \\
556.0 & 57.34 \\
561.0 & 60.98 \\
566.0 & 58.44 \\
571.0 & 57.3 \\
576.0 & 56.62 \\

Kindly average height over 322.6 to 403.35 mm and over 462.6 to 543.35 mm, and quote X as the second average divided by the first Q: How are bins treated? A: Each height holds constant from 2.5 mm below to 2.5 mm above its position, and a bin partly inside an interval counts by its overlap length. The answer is 1.16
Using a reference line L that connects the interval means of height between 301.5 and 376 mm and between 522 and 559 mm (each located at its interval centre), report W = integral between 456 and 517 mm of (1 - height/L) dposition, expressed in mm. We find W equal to -3.1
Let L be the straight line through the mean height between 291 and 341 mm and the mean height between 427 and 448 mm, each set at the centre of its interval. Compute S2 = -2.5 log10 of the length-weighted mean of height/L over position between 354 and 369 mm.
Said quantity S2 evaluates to 0.08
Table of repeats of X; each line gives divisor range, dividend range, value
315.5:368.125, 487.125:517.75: 1.12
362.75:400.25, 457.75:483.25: 1.21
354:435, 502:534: 1.26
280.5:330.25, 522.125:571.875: 1.13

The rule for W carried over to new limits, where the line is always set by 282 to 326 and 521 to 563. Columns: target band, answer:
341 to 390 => 2.91 mm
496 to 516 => -0.58 mm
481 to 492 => -0.28 mm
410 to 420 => 4.89 mm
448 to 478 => -1.86 mm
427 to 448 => -1.17 mm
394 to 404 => 0.49 mm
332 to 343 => 0.19 mm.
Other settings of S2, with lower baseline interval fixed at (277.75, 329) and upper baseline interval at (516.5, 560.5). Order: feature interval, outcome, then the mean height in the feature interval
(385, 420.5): 0.27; 42.3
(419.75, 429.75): 0.05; 52.6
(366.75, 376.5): 0.13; 47.7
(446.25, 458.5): -0.06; 59.1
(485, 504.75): -0.02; 58.5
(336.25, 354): 0.01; 52.5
